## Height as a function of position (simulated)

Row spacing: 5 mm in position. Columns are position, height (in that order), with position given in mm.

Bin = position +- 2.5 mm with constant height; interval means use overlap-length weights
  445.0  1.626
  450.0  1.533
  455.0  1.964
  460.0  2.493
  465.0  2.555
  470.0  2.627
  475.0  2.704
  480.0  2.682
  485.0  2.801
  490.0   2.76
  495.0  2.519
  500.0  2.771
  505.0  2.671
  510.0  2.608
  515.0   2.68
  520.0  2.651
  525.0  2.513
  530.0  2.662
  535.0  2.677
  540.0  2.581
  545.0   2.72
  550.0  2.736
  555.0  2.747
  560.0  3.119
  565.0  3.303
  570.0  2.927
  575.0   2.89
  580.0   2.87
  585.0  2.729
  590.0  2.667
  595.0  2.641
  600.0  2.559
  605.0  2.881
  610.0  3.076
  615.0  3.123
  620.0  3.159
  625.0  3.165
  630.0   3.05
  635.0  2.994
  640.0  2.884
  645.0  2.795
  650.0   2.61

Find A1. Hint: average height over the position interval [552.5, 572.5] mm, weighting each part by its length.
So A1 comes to 3.02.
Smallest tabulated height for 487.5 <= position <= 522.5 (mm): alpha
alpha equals 2.519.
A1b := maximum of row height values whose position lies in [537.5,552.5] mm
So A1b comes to 2.736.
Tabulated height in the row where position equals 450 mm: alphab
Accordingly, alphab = 1.533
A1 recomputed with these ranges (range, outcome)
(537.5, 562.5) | 2.78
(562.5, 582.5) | 3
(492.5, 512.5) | 2.64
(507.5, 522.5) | 2.65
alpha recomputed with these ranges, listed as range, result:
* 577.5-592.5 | 2.667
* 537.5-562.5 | 2.581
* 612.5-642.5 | 2.884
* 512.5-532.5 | 2.513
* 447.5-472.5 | 1.533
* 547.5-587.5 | 2.729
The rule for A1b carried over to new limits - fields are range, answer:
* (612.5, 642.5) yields 3.165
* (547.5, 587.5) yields 3.303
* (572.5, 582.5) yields 2.89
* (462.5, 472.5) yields 2.627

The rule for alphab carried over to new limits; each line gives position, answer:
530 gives 2.662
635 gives 2.994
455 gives 1.964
